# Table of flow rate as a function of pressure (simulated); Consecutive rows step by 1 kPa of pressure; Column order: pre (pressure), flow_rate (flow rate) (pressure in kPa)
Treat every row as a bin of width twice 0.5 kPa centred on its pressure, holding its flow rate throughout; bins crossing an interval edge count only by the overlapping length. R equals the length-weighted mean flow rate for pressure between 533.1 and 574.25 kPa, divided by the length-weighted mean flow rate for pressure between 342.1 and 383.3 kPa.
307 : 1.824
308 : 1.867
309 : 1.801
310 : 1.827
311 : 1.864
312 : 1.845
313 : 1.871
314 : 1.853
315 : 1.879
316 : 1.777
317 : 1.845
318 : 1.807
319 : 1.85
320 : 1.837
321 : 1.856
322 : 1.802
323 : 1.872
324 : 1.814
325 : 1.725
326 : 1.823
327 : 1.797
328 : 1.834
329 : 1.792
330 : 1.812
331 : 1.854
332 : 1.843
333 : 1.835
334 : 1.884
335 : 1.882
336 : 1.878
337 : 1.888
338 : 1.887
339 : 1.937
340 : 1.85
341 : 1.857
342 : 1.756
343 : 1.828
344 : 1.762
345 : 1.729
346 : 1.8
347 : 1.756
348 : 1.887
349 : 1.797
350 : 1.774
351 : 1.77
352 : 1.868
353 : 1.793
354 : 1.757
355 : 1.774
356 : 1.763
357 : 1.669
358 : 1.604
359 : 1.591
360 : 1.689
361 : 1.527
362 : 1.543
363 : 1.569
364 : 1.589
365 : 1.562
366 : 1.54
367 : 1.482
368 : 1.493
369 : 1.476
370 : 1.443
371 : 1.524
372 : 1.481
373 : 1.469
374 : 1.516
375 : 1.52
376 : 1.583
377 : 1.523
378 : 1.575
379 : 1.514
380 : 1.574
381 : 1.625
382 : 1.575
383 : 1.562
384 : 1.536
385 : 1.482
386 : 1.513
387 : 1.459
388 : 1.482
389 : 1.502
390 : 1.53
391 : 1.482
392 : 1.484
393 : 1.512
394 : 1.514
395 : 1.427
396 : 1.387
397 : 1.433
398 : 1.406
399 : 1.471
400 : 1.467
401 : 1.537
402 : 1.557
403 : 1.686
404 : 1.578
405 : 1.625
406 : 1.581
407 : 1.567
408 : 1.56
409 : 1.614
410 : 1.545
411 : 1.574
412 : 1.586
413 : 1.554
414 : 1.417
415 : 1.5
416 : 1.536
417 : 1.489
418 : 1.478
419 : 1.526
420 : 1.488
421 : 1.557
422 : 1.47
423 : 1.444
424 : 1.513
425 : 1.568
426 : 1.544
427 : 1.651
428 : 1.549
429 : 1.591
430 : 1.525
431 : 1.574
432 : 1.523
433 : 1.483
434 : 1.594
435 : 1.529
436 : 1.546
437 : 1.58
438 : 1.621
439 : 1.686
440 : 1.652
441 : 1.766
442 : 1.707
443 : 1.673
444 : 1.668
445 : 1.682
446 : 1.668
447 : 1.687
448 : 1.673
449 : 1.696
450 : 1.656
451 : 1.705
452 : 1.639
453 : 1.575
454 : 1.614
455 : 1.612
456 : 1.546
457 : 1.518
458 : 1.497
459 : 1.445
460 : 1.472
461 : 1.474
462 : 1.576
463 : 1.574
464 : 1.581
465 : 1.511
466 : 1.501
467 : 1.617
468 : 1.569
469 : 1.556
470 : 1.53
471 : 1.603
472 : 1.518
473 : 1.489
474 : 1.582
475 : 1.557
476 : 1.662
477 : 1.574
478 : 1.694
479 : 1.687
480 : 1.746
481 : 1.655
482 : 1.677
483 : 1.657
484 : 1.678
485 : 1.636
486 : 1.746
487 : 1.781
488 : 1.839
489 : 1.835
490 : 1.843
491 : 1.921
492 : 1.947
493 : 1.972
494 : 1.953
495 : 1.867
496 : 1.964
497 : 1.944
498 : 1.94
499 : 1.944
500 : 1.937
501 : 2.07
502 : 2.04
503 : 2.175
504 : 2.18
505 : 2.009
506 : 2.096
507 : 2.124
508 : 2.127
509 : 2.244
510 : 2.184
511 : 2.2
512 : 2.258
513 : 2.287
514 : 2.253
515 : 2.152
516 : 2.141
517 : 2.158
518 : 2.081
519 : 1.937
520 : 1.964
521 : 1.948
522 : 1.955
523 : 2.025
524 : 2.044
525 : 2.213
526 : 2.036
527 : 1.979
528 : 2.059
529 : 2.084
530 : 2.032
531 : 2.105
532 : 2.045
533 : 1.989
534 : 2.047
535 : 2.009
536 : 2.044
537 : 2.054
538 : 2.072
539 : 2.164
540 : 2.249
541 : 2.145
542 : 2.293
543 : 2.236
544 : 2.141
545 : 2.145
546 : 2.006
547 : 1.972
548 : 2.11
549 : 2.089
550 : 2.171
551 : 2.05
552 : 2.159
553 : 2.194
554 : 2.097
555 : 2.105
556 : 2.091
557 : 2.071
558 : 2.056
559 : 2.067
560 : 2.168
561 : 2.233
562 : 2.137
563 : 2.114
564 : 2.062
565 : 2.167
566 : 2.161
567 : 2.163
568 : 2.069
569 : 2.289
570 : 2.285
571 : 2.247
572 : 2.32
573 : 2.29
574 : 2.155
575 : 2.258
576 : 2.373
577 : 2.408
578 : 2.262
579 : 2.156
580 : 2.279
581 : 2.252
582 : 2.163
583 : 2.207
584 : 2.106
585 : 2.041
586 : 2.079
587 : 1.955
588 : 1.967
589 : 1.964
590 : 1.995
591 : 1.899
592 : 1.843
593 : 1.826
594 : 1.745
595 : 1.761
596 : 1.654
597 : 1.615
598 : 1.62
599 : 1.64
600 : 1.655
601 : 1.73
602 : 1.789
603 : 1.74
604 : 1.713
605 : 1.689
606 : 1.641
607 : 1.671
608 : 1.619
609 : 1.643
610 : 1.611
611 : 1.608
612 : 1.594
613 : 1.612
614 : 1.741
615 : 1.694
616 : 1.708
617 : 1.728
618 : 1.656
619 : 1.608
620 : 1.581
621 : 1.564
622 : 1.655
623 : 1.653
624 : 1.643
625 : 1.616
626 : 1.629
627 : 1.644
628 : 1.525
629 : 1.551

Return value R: 1.3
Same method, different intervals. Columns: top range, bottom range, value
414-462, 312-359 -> 0.87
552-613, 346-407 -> 1.26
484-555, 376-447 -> 1.32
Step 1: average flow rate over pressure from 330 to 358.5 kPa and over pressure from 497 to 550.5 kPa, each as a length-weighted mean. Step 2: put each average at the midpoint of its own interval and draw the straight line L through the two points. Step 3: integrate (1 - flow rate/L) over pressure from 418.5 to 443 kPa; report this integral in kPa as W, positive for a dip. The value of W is 4.71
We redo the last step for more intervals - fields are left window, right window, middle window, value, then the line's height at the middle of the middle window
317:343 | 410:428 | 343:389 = 2.70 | 1.71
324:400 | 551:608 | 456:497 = 4.03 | 1.84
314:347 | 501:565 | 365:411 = 9.33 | 1.91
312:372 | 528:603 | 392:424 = 5.69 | 1.85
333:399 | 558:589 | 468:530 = 2.11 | 1.98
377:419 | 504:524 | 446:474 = 4.01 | 1.84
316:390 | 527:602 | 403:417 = 1.84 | 1.8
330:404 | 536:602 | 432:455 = 2.08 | 1.8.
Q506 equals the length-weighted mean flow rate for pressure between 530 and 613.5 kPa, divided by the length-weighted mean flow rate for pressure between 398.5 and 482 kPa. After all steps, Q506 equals 1.28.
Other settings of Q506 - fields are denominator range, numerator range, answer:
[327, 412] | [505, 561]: 1.29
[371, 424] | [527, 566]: 1.38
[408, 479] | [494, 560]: 1.32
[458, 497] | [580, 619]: 1.08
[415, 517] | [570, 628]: 1.07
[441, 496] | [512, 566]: 1.27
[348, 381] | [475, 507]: 1.16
